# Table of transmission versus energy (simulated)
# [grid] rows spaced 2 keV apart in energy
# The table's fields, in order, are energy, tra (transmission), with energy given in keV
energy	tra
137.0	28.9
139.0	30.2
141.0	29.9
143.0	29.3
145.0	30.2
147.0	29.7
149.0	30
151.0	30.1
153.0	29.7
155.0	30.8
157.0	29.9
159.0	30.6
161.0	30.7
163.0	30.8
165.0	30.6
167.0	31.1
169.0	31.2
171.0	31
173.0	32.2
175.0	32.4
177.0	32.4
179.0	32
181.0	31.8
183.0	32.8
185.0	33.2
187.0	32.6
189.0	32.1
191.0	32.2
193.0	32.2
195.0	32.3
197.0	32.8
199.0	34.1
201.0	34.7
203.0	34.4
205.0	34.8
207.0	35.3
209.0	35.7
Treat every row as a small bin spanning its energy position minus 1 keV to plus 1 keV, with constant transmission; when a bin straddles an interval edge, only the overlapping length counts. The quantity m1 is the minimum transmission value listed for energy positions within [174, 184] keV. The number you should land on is 31.8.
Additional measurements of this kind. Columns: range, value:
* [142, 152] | 29.3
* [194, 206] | 32.3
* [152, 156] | 29.7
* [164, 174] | 30.6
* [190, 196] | 32.2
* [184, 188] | 32.6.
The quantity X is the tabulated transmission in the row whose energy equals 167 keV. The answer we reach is 31.1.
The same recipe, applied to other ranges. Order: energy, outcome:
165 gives 30.6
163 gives 30.8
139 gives 30.2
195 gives 32.3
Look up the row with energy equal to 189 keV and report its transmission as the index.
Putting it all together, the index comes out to 32.1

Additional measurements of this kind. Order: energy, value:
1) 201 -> 34.7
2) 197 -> 32.8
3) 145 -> 30.2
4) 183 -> 32.8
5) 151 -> 30.1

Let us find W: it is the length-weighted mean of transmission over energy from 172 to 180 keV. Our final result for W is 32.2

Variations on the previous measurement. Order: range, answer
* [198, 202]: 34.4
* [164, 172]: 31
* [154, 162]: 30.5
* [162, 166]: 30.7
